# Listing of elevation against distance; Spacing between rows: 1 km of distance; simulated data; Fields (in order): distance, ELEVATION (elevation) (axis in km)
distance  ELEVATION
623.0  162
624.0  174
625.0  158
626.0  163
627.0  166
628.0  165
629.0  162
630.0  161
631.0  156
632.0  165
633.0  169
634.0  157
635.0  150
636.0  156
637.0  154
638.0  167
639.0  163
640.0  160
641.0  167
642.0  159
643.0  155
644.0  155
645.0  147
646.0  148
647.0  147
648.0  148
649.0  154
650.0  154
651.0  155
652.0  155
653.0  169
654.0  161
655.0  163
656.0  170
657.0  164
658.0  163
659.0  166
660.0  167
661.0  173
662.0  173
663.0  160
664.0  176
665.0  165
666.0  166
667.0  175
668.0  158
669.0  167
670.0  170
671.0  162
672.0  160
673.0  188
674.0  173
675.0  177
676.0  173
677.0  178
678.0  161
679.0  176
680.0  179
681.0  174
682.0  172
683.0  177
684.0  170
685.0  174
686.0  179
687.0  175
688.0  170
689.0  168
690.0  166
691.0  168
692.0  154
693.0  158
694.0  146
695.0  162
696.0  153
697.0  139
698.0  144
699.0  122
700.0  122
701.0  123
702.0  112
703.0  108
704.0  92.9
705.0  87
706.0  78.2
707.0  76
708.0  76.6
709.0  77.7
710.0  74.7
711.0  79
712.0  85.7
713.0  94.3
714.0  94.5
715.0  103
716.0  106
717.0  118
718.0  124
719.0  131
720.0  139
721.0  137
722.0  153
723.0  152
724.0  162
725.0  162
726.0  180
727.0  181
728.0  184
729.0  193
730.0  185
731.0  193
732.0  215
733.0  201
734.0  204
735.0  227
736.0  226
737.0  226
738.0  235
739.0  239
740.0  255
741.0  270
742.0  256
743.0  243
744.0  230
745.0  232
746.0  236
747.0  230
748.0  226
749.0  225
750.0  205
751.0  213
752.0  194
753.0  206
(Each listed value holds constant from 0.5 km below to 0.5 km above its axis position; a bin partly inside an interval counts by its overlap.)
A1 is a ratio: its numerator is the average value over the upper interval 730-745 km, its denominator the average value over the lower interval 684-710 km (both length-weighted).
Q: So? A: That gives 1.7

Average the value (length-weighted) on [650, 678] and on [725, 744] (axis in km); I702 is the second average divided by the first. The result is 1.29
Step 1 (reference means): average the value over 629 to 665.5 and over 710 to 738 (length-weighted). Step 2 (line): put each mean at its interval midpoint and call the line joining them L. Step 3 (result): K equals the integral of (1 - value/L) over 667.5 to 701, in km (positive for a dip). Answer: -0.9 km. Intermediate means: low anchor 160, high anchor 158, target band 163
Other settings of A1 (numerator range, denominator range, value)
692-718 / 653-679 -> 0.66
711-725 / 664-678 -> 0.72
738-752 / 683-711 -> 1.77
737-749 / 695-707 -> 2.06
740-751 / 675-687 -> 1.35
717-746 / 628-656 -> 1.25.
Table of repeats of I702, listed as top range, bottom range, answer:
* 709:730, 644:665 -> 0.83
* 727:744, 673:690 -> 1.27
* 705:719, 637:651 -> 0.60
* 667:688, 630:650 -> 1.10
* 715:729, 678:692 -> 0.86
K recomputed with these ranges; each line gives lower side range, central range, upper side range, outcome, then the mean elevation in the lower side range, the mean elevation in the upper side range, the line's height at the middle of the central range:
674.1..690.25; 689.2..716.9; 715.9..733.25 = 8.7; 173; 163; 168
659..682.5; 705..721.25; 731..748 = 8.6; 170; 231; 208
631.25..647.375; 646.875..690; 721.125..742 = 1.0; 157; 202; 172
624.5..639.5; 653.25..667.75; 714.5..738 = -0.3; 161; 171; 164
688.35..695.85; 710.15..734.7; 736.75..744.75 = 7.6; 160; 244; 213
